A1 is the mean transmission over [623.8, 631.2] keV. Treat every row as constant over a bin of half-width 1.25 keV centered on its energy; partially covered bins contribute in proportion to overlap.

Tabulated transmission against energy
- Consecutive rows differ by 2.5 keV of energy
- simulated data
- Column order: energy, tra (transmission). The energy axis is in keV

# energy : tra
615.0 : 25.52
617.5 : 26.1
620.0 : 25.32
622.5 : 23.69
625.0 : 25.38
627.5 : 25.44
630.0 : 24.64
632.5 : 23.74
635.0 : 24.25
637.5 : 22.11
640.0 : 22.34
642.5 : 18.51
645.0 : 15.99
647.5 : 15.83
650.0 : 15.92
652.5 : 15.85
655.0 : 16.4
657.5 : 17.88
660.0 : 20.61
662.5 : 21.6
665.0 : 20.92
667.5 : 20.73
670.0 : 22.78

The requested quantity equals 25.2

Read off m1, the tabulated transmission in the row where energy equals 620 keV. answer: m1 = 25.32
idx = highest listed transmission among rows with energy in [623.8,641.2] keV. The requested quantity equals 25.44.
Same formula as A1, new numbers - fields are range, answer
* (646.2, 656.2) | 16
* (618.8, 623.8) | 24.5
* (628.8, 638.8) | 23.7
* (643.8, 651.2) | 15.9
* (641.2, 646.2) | 17.3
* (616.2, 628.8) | 25.2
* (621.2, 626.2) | 24.5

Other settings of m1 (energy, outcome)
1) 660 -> 20.61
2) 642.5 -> 18.51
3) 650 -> 15.92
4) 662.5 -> 21.6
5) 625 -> 25.38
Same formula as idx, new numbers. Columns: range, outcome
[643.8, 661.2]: 20.61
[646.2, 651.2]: 15.92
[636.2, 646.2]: 22.34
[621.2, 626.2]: 25.38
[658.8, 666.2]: 21.6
